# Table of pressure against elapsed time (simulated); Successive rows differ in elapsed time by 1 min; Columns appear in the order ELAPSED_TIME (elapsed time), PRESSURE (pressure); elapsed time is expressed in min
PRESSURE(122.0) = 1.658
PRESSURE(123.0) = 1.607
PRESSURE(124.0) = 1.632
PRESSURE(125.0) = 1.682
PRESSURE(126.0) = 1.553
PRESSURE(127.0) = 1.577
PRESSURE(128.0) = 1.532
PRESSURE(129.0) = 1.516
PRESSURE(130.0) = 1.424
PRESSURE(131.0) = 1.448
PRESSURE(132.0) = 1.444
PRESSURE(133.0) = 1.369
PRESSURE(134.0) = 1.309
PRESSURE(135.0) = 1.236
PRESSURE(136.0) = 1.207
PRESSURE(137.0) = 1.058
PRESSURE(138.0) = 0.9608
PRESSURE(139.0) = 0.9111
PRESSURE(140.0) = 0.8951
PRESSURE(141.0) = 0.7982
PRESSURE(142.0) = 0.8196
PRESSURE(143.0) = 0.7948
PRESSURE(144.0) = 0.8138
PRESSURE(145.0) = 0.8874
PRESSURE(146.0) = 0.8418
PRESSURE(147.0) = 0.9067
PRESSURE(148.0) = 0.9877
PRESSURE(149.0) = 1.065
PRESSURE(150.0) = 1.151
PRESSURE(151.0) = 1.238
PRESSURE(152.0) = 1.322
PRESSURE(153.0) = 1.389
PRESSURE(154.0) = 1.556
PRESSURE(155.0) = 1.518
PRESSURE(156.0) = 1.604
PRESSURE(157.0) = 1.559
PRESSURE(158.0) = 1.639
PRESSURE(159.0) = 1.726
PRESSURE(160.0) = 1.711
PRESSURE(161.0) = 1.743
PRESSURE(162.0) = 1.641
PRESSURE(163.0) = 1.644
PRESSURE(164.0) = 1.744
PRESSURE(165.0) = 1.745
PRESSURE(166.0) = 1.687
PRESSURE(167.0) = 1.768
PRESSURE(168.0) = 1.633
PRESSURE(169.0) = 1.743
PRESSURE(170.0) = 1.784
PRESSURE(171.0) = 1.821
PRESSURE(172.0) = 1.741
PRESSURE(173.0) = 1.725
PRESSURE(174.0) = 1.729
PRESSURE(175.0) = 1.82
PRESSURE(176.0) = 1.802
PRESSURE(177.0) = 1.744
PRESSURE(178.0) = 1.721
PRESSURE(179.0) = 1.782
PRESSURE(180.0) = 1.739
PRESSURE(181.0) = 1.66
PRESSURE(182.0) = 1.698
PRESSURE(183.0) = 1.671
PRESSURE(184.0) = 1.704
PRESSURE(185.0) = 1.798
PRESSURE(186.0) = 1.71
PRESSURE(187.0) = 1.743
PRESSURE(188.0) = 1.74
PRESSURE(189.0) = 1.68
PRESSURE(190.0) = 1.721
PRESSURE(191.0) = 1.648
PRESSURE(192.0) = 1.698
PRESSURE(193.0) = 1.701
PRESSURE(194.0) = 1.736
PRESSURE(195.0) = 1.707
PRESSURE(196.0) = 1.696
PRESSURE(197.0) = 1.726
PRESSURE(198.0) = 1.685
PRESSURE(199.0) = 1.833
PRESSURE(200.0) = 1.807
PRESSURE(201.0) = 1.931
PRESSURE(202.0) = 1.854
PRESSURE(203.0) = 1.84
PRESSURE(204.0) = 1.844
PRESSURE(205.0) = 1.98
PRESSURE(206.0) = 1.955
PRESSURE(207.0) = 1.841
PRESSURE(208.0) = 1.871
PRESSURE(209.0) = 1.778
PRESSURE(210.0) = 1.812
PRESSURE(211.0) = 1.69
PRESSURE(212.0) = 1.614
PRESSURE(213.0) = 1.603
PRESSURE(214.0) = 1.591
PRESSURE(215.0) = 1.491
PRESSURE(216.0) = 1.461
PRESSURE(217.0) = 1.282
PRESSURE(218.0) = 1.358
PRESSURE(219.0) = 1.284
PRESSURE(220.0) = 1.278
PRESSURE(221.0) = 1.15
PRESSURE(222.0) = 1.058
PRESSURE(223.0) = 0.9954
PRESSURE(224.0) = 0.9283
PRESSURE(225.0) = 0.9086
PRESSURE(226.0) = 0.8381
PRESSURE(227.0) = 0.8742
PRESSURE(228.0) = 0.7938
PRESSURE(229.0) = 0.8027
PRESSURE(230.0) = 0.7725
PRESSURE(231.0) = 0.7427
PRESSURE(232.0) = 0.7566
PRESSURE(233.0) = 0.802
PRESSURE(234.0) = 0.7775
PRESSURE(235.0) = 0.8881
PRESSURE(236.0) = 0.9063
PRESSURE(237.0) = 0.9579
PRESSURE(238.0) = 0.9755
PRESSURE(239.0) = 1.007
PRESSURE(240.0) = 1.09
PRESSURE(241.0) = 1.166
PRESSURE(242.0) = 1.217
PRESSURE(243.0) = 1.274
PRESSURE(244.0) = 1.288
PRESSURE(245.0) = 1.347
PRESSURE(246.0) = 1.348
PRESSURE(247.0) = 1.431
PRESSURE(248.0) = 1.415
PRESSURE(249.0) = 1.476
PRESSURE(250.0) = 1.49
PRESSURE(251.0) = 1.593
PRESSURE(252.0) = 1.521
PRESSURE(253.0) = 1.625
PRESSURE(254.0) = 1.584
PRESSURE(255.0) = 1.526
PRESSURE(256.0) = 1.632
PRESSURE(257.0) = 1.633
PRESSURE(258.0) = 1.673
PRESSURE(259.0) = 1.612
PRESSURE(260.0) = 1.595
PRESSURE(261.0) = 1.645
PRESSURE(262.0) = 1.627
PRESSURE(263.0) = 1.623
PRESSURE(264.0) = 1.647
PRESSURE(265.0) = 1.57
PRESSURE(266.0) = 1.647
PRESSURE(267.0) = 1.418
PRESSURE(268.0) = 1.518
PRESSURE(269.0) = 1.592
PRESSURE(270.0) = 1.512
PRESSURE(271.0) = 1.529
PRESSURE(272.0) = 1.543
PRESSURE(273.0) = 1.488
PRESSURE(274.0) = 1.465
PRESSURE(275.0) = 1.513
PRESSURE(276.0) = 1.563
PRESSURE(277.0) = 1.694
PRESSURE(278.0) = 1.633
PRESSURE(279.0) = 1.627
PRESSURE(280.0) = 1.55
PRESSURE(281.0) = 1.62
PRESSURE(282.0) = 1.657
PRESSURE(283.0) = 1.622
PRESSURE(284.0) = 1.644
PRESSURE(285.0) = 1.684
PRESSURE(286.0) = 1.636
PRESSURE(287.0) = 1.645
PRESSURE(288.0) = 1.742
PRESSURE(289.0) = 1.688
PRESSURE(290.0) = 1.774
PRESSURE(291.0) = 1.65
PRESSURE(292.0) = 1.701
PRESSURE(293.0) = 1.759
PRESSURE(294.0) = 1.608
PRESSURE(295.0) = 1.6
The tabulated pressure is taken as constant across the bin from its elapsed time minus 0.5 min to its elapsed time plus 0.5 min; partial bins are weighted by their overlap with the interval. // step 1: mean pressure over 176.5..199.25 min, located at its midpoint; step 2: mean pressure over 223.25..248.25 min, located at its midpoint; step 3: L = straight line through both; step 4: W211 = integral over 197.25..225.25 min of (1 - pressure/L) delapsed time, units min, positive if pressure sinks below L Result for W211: -3.7 min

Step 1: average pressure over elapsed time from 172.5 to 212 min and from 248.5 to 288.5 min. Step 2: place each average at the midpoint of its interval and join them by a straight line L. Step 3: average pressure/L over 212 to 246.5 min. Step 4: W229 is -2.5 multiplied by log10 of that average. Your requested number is 0.46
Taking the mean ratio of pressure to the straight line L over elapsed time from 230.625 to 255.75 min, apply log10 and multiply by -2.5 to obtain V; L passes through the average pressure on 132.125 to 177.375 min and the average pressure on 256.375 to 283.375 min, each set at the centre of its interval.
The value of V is 0.26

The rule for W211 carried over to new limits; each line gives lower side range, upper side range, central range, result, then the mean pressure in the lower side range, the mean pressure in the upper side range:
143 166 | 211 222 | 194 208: -4.21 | 1.38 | 1.41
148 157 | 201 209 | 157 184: -3.47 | 1.35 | 1.88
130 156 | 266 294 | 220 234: 5.25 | 1.13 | 1.61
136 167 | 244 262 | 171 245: -2.60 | 1.29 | 1.53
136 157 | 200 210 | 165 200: -3.87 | 1.09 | 1.87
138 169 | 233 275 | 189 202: -3.67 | 1.33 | 1.41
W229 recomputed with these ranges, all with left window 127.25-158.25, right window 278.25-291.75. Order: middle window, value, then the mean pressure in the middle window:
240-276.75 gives 0.05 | 1.51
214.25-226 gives 0.21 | 1.19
